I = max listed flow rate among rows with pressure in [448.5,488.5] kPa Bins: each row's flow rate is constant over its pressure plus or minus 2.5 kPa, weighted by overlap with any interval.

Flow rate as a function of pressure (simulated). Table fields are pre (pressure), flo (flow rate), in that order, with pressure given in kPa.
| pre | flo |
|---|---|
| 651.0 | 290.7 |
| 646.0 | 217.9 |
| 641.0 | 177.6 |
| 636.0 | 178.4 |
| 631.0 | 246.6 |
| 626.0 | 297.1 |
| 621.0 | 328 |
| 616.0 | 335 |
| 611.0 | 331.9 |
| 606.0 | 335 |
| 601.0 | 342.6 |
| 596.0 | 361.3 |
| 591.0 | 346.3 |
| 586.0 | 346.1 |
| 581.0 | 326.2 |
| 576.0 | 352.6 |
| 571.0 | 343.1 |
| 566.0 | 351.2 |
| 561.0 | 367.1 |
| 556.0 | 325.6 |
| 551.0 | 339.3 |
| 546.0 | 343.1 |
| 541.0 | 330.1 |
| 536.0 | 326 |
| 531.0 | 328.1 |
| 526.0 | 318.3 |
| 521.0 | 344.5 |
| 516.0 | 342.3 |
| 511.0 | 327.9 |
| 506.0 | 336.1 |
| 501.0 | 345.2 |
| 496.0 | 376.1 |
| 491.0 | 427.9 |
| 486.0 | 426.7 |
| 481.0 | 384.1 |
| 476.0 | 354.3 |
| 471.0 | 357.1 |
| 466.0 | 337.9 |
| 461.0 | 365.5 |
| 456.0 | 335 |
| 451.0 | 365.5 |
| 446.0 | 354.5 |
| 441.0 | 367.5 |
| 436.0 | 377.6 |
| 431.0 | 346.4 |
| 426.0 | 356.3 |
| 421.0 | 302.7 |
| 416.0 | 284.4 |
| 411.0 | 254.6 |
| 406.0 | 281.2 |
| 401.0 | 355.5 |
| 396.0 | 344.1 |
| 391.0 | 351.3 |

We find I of 426.7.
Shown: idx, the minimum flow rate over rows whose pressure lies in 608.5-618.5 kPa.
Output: 331.9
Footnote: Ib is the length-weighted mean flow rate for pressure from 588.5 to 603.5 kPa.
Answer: 350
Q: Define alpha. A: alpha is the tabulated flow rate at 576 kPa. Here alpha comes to 352.6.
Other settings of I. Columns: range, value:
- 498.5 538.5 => 345.2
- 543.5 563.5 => 367.1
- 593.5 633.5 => 361.3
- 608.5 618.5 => 335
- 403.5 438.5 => 377.6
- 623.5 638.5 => 297.1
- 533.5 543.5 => 330.1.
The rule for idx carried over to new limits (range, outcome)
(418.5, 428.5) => 302.7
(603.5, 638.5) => 178.4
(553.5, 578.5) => 325.6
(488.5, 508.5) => 336.1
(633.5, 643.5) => 177.6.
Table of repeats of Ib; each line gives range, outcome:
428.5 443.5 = 364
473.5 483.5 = 369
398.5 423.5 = 296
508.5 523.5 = 338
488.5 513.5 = 363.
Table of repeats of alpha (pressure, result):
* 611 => 331.9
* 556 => 325.6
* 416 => 284.4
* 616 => 335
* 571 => 343.1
